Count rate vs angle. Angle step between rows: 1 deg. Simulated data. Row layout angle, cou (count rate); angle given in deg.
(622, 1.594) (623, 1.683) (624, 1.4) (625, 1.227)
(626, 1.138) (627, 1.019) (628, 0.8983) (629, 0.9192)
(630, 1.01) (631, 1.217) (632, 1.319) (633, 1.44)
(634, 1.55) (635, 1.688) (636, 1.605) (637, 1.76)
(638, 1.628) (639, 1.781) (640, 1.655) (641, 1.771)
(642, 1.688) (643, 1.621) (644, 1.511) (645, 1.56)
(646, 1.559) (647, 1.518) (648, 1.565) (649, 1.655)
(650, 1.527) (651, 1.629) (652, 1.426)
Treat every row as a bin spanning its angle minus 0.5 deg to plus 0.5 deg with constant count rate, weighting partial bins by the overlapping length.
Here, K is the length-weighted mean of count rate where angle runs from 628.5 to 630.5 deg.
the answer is 0.965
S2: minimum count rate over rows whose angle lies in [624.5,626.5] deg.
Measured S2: 1.138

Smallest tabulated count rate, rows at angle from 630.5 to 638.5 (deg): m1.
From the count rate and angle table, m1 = 1.217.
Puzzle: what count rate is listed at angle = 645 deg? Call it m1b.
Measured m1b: 1.56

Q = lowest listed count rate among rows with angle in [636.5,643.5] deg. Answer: 1.621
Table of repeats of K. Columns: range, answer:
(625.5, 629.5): 0.994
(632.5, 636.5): 1.57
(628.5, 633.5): 1.18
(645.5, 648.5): 1.55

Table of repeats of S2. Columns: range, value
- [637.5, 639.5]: 1.628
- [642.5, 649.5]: 1.511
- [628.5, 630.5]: 0.9192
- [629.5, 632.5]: 1.01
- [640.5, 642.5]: 1.688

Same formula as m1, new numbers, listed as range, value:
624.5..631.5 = 0.8983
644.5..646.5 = 1.559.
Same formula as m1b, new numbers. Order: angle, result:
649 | 1.655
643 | 1.621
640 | 1.655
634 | 1.55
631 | 1.217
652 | 1.426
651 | 1.629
